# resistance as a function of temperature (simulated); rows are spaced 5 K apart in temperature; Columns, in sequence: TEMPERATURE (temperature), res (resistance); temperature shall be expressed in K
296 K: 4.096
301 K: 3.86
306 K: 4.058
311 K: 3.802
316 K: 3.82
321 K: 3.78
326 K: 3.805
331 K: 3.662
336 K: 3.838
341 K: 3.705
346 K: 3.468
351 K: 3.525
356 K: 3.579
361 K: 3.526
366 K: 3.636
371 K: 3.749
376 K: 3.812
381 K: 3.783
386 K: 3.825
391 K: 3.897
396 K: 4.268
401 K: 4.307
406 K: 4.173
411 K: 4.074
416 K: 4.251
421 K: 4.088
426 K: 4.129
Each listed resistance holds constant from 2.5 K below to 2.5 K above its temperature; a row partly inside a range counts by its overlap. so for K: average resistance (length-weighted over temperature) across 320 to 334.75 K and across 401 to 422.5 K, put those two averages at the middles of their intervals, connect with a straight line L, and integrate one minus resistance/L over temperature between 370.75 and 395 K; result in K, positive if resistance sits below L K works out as 1.08 K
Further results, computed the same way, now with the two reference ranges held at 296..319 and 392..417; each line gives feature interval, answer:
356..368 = 1.4 K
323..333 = 0.6 K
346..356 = 1.3 K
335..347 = 1.0 K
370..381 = 0.9 K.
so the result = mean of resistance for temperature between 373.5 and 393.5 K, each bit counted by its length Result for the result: 3.83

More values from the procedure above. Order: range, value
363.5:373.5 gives 3.69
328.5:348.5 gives 3.67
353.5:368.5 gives 3.58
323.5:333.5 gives 3.73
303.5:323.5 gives 3.86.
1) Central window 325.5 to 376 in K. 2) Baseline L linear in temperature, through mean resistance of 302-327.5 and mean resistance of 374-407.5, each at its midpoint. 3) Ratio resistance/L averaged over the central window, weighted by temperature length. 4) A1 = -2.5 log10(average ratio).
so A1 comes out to 0.079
